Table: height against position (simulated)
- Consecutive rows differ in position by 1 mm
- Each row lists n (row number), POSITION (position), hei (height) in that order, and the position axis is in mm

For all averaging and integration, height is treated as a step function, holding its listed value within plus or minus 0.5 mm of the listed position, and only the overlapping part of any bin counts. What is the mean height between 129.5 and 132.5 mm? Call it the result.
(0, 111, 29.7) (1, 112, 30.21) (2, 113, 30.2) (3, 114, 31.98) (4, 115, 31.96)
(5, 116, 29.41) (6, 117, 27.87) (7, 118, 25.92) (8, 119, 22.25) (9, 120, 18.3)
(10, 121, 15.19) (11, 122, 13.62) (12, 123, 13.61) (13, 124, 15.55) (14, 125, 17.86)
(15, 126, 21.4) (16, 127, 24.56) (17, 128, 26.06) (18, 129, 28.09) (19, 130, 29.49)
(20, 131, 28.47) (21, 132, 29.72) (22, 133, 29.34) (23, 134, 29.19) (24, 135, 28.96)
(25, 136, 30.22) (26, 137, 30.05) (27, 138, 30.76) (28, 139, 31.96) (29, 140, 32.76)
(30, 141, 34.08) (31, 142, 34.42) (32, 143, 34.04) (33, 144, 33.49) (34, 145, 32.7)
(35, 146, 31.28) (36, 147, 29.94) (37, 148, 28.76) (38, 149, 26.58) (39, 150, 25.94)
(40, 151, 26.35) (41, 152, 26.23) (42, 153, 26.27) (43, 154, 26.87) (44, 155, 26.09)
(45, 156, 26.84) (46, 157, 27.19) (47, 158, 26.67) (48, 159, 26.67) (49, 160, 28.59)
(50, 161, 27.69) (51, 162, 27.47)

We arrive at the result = 29.2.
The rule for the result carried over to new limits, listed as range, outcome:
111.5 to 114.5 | 30.8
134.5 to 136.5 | 29.6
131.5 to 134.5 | 29.4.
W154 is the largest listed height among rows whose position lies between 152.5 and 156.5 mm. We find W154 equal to 26.87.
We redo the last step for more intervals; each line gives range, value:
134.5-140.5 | 32.76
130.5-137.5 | 30.22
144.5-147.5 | 32.7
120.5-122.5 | 15.19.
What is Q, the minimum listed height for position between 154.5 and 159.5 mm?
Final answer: 26.09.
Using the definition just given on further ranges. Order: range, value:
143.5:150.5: 25.94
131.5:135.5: 28.96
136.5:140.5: 30.05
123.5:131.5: 15.55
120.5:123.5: 13.61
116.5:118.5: 25.92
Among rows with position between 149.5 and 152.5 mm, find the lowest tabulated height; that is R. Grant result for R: 25.94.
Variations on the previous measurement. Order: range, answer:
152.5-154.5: 26.27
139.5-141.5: 32.76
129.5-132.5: 28.47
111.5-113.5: 30.2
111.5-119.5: 22.25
